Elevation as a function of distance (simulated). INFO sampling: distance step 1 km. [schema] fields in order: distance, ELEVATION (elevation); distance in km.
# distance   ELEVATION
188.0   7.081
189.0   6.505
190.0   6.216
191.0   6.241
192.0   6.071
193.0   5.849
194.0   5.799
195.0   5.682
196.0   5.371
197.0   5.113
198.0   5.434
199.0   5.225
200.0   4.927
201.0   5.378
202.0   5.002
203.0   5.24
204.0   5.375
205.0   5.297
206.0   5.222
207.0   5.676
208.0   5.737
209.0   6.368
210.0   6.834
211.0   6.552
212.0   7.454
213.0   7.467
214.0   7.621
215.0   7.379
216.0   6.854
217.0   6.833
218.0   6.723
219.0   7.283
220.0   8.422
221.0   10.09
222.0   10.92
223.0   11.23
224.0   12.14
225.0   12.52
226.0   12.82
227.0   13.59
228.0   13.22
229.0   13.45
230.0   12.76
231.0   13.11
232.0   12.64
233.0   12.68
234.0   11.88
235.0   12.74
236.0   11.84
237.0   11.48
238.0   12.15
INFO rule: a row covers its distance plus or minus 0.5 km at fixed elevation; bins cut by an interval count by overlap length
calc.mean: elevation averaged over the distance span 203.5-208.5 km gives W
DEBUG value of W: 5.46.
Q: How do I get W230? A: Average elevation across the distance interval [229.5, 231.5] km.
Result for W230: 12.9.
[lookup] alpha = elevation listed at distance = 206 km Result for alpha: 5.222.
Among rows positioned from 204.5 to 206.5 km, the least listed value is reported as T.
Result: 5.222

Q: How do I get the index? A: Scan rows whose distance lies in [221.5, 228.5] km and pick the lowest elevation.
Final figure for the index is 10.92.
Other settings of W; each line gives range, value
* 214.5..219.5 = 7.01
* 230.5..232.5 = 12.9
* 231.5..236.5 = 12.4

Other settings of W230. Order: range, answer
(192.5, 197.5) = 5.56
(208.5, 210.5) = 6.6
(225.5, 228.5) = 13.2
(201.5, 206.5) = 5.23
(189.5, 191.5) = 6.23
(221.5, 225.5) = 11.7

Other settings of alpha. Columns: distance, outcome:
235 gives 12.74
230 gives 12.76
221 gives 10.09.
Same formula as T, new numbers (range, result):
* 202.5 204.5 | 5.24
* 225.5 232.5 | 12.64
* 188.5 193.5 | 5.849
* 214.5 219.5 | 6.723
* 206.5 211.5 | 5.676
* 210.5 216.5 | 6.552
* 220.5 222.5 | 10.09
